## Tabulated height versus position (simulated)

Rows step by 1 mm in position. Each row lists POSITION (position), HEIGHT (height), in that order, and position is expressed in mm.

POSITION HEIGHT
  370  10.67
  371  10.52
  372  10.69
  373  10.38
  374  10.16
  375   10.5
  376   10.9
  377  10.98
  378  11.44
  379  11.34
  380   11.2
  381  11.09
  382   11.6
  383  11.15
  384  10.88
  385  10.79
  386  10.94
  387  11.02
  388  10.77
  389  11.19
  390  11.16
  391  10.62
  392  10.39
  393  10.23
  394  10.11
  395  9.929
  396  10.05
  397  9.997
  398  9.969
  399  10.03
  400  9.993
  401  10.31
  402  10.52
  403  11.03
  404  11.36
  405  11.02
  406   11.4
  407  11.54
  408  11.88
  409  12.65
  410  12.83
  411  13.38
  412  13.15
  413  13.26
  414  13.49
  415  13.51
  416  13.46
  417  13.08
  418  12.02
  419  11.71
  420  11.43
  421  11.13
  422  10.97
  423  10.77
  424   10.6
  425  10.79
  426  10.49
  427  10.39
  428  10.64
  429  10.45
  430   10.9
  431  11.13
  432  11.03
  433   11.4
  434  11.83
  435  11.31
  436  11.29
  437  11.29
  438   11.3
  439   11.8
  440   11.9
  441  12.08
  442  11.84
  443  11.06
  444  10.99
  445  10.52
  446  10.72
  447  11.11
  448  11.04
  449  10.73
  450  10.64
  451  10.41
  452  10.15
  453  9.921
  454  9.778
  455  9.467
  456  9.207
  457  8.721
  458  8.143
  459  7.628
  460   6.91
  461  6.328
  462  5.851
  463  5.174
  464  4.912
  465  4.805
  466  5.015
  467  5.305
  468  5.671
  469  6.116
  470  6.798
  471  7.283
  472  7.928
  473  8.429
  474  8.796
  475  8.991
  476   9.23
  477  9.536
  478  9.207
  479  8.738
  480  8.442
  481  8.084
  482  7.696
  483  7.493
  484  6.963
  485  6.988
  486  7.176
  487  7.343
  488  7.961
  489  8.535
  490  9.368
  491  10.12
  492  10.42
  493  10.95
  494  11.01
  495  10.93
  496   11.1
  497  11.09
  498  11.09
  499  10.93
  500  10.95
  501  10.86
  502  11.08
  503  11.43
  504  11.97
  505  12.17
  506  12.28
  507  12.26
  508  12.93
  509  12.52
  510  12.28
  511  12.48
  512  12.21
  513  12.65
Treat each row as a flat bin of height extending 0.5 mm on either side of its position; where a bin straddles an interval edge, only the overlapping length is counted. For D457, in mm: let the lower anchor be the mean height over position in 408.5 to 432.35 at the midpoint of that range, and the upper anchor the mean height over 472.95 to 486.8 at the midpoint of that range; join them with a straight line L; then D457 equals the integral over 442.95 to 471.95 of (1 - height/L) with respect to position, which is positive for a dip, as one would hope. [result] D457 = 4.3 mm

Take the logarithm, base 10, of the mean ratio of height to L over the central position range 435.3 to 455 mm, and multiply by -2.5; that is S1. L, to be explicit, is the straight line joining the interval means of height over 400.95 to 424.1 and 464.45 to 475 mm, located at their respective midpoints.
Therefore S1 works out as -0.21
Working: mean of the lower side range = 12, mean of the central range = 10.9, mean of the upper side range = 6.72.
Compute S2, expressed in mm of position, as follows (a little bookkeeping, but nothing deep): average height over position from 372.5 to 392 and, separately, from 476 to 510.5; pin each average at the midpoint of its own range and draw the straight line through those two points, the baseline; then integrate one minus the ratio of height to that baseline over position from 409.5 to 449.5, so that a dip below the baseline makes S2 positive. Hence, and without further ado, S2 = -3.8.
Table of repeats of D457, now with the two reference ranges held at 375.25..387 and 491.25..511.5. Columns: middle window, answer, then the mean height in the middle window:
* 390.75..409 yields 0.9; 10.6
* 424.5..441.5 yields 0.2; 11.2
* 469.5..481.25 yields 3.0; 8.46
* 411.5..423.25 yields -1.2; 12.4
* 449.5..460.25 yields 2.0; 9.23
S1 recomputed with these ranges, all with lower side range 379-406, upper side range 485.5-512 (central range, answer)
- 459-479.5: 0.46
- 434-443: -0.08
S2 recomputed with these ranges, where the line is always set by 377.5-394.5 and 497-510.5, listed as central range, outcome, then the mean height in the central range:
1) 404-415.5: -1.5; 12.5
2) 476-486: 3.0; 8.13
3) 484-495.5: 2.5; 9.07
